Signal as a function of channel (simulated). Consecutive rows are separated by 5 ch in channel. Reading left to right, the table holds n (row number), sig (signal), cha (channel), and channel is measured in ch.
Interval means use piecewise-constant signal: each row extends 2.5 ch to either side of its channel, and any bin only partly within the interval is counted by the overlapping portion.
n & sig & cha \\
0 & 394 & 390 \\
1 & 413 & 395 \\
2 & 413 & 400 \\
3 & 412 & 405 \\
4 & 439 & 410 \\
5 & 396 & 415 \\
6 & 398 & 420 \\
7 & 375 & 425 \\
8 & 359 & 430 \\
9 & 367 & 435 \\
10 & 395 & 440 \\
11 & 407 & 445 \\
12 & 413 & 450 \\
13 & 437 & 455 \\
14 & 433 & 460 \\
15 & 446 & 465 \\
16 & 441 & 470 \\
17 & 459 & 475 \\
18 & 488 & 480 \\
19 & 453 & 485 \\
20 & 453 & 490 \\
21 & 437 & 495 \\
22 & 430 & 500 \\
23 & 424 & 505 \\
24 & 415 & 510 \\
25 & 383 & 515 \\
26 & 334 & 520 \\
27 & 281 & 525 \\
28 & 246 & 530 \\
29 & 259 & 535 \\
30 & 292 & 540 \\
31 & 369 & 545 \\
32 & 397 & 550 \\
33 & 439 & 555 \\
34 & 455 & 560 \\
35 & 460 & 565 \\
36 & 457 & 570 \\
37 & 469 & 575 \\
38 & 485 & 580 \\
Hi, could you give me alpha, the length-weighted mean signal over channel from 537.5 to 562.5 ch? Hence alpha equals 390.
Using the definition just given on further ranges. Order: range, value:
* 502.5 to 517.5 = 407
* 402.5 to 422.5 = 411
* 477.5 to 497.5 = 458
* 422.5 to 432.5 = 367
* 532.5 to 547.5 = 307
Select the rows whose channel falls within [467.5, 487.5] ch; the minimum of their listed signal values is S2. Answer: 441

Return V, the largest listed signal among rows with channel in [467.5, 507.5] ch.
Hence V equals 488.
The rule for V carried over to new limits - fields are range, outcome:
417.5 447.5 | 407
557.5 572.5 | 460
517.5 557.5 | 439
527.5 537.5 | 259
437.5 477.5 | 459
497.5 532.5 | 430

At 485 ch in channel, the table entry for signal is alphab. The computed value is 453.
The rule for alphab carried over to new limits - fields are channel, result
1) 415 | 396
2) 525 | 281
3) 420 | 398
